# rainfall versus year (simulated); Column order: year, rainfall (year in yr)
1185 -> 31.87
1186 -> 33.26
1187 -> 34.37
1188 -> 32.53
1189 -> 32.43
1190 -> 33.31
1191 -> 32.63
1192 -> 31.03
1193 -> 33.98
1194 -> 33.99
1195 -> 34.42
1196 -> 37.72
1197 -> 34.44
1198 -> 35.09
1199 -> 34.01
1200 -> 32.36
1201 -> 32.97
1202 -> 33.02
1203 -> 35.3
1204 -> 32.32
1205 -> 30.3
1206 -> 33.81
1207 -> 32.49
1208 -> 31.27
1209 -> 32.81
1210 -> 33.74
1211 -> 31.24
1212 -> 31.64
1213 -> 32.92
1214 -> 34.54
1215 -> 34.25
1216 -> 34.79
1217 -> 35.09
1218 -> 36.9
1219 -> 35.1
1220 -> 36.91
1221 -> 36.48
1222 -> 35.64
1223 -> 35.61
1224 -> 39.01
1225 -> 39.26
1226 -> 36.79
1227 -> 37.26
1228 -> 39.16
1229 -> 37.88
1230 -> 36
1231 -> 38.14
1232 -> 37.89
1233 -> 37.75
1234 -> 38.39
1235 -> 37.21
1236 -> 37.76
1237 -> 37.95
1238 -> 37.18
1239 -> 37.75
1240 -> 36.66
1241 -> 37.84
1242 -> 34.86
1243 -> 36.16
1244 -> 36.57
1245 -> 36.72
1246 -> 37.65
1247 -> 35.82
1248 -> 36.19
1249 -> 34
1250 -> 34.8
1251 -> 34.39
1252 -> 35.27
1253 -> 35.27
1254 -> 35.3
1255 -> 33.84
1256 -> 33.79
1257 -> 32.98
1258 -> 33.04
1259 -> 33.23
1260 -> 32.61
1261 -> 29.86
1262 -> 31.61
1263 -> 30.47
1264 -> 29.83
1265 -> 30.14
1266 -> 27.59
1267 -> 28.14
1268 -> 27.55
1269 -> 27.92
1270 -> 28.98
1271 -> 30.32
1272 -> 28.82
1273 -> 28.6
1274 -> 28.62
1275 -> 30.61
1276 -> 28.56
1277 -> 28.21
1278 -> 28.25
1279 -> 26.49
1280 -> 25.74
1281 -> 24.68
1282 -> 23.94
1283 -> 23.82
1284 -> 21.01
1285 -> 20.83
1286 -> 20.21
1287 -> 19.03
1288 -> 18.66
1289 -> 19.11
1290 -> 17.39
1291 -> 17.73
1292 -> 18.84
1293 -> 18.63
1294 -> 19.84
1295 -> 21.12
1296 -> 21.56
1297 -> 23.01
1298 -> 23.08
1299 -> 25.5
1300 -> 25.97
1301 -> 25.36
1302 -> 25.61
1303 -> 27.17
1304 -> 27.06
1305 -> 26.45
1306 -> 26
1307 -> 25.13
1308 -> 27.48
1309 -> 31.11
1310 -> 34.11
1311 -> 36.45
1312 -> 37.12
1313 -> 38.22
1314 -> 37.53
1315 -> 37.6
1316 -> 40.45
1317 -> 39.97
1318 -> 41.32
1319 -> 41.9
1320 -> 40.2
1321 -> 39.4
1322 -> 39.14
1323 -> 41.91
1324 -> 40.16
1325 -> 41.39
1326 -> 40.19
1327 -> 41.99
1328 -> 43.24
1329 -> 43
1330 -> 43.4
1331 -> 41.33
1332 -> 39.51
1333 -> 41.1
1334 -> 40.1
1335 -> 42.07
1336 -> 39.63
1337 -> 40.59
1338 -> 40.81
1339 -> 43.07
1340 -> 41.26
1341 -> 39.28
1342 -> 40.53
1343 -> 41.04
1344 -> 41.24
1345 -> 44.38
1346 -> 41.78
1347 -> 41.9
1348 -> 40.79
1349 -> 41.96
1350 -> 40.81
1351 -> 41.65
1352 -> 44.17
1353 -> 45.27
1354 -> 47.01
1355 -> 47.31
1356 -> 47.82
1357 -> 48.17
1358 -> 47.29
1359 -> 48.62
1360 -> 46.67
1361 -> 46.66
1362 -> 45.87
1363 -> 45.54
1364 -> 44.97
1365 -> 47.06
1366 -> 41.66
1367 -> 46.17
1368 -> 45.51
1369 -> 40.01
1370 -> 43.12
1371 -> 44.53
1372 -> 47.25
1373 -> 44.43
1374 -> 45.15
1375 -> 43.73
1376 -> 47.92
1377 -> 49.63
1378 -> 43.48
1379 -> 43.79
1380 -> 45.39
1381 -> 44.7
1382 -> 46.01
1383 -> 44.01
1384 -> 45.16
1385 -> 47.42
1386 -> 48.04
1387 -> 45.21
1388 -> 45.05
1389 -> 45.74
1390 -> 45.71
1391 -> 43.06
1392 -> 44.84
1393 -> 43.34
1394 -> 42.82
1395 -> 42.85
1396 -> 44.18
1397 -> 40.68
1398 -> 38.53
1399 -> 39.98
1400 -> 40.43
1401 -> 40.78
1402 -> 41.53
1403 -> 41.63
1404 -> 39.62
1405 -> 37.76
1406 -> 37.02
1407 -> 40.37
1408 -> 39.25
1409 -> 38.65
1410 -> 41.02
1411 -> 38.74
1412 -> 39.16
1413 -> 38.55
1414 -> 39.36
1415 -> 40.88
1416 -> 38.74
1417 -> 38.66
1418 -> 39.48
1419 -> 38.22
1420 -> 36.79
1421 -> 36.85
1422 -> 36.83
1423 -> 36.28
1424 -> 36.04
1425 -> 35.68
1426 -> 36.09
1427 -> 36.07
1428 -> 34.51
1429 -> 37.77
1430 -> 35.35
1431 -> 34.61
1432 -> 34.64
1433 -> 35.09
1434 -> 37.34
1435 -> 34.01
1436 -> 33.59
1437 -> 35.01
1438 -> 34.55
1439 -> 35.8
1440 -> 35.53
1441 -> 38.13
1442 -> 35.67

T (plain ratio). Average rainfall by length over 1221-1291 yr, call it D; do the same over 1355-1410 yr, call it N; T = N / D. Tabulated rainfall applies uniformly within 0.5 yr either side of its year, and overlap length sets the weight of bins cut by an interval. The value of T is 1.4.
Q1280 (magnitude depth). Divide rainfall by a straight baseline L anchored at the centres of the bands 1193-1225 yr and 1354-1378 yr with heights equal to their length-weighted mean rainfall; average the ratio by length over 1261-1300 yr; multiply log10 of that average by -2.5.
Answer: 0.50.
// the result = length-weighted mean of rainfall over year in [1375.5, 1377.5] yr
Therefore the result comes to 48.8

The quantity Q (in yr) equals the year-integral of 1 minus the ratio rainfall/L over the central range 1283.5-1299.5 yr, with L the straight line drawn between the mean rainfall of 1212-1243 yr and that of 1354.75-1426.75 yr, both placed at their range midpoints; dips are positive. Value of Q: 7.65 yr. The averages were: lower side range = 36.7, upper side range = 42.6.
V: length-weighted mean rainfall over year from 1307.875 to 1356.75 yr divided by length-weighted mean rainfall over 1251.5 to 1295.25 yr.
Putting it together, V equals 1.51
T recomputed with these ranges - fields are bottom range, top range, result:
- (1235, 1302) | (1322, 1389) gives 1.51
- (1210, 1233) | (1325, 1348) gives 1.15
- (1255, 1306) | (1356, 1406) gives 1.70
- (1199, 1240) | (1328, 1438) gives 1.18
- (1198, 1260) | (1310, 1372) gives 1.20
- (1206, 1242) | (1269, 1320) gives 0.76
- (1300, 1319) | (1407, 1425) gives 1.18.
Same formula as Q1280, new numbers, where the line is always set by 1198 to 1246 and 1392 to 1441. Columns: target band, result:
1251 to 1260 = 0.06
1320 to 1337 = -0.11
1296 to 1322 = 0.15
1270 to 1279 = 0.25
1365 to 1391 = -0.20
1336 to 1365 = -0.17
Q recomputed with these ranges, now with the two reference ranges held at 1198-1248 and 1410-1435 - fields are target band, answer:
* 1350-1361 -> -2.9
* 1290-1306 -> 5.8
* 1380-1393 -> -3.0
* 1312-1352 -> -4.9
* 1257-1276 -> 3.2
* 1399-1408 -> -0.7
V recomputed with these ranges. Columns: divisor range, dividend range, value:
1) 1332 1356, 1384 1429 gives 0.96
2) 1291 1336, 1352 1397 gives 1.35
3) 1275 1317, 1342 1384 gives 1.71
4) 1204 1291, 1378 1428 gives 1.27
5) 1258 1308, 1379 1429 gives 1.59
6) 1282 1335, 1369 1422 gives 1.36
